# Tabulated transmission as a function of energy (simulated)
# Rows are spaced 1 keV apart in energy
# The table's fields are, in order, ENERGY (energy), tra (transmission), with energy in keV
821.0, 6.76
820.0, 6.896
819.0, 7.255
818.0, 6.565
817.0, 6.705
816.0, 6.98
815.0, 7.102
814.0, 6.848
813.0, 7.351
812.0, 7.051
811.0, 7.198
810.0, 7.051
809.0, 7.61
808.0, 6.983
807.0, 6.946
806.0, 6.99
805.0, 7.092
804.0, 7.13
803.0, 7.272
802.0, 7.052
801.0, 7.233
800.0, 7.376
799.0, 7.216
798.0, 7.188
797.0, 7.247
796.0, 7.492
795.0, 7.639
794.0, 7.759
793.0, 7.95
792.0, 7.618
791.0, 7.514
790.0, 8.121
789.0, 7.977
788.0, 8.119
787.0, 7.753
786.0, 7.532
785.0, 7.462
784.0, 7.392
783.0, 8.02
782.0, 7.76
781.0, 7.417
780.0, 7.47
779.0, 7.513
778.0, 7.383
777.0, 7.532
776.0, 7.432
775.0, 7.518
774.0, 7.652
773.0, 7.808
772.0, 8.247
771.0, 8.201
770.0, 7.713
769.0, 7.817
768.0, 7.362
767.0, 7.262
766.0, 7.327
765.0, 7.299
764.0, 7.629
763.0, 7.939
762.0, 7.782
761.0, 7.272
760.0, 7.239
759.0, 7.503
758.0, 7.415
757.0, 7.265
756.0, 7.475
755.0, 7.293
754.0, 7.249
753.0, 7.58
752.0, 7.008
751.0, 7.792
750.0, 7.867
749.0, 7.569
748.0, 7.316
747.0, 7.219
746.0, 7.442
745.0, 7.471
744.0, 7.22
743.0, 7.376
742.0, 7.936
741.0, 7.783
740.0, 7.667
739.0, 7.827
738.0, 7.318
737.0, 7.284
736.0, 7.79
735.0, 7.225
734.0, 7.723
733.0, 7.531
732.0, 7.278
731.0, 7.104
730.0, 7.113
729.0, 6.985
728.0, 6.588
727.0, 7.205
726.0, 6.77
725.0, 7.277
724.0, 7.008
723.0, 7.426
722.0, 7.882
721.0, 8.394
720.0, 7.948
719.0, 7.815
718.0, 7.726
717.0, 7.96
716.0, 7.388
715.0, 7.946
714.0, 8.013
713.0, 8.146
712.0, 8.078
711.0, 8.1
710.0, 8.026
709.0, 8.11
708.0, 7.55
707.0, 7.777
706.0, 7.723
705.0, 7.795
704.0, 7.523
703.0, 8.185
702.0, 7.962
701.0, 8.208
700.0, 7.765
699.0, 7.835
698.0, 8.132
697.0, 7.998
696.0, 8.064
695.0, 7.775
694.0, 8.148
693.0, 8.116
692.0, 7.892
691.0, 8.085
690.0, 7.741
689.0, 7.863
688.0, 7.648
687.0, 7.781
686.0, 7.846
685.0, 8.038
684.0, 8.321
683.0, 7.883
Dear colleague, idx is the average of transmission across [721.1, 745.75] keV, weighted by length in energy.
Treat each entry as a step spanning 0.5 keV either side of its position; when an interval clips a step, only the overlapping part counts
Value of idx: 7.38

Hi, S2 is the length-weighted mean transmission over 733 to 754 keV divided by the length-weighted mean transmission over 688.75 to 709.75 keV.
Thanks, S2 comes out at 0.95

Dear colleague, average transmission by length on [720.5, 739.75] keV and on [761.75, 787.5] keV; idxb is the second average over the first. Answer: 1.0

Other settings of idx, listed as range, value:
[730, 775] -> 7.52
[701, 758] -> 7.58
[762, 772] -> 7.66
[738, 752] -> 7.55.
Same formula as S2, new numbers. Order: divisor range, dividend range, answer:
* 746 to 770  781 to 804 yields 1.01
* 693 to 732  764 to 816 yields 0.97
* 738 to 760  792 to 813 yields 0.97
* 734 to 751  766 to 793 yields 1.02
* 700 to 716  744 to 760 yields 0.94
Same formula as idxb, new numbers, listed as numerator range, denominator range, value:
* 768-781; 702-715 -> 0.97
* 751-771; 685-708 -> 0.95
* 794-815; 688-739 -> 0.94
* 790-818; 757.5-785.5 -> 0.96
